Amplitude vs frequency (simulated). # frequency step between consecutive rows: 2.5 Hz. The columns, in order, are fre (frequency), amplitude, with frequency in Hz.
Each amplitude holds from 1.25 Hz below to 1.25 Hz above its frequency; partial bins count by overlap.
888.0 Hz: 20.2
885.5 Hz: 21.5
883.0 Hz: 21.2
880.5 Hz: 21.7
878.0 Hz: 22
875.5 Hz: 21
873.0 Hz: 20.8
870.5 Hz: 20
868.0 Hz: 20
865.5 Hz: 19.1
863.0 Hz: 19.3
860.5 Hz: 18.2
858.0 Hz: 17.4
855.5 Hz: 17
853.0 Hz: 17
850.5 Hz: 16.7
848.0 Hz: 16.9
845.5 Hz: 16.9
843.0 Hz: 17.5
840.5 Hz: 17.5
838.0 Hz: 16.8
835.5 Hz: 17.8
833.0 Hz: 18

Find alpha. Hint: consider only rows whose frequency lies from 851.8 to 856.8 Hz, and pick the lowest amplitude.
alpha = 17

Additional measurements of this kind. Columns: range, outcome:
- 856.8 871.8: 17.4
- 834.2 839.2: 16.8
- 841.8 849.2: 16.9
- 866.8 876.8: 20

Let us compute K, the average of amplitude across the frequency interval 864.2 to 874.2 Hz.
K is 20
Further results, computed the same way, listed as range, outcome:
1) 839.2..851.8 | 17.1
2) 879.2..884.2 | 21.5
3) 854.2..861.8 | 17.5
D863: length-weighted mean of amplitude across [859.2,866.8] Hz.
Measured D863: 18.9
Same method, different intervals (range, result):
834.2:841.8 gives 17.4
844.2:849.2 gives 16.9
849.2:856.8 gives 16.9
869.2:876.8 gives 20.6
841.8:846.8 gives 17.2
